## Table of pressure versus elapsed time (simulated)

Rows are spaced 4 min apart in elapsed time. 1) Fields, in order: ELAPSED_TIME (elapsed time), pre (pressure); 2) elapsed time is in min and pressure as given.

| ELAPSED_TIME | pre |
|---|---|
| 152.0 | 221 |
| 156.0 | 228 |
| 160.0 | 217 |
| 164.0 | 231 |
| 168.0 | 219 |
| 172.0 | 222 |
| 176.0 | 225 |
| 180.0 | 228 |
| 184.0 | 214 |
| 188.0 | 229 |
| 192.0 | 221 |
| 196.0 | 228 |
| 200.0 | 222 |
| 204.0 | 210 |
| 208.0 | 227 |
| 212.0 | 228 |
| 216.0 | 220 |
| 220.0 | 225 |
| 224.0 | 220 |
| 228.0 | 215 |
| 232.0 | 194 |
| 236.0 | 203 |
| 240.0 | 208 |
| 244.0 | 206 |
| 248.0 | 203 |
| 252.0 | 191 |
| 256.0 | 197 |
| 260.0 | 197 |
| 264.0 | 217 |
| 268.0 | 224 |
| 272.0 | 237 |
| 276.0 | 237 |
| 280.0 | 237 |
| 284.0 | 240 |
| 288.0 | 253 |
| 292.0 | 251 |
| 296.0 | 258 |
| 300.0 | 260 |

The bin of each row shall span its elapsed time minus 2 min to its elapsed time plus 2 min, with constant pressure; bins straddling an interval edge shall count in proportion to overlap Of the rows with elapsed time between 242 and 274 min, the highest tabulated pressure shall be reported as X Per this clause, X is 237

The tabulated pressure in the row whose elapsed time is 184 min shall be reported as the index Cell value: 214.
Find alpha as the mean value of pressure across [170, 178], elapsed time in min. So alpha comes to 224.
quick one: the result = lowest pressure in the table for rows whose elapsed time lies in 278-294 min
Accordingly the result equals 237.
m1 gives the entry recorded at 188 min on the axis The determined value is 229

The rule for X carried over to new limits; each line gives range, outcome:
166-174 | 222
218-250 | 225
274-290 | 253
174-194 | 229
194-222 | 228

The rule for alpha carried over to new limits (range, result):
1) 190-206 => 220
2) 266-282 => 234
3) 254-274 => 214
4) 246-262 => 197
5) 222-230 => 218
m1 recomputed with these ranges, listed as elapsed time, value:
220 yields 225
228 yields 215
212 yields 228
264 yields 217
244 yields 206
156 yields 228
